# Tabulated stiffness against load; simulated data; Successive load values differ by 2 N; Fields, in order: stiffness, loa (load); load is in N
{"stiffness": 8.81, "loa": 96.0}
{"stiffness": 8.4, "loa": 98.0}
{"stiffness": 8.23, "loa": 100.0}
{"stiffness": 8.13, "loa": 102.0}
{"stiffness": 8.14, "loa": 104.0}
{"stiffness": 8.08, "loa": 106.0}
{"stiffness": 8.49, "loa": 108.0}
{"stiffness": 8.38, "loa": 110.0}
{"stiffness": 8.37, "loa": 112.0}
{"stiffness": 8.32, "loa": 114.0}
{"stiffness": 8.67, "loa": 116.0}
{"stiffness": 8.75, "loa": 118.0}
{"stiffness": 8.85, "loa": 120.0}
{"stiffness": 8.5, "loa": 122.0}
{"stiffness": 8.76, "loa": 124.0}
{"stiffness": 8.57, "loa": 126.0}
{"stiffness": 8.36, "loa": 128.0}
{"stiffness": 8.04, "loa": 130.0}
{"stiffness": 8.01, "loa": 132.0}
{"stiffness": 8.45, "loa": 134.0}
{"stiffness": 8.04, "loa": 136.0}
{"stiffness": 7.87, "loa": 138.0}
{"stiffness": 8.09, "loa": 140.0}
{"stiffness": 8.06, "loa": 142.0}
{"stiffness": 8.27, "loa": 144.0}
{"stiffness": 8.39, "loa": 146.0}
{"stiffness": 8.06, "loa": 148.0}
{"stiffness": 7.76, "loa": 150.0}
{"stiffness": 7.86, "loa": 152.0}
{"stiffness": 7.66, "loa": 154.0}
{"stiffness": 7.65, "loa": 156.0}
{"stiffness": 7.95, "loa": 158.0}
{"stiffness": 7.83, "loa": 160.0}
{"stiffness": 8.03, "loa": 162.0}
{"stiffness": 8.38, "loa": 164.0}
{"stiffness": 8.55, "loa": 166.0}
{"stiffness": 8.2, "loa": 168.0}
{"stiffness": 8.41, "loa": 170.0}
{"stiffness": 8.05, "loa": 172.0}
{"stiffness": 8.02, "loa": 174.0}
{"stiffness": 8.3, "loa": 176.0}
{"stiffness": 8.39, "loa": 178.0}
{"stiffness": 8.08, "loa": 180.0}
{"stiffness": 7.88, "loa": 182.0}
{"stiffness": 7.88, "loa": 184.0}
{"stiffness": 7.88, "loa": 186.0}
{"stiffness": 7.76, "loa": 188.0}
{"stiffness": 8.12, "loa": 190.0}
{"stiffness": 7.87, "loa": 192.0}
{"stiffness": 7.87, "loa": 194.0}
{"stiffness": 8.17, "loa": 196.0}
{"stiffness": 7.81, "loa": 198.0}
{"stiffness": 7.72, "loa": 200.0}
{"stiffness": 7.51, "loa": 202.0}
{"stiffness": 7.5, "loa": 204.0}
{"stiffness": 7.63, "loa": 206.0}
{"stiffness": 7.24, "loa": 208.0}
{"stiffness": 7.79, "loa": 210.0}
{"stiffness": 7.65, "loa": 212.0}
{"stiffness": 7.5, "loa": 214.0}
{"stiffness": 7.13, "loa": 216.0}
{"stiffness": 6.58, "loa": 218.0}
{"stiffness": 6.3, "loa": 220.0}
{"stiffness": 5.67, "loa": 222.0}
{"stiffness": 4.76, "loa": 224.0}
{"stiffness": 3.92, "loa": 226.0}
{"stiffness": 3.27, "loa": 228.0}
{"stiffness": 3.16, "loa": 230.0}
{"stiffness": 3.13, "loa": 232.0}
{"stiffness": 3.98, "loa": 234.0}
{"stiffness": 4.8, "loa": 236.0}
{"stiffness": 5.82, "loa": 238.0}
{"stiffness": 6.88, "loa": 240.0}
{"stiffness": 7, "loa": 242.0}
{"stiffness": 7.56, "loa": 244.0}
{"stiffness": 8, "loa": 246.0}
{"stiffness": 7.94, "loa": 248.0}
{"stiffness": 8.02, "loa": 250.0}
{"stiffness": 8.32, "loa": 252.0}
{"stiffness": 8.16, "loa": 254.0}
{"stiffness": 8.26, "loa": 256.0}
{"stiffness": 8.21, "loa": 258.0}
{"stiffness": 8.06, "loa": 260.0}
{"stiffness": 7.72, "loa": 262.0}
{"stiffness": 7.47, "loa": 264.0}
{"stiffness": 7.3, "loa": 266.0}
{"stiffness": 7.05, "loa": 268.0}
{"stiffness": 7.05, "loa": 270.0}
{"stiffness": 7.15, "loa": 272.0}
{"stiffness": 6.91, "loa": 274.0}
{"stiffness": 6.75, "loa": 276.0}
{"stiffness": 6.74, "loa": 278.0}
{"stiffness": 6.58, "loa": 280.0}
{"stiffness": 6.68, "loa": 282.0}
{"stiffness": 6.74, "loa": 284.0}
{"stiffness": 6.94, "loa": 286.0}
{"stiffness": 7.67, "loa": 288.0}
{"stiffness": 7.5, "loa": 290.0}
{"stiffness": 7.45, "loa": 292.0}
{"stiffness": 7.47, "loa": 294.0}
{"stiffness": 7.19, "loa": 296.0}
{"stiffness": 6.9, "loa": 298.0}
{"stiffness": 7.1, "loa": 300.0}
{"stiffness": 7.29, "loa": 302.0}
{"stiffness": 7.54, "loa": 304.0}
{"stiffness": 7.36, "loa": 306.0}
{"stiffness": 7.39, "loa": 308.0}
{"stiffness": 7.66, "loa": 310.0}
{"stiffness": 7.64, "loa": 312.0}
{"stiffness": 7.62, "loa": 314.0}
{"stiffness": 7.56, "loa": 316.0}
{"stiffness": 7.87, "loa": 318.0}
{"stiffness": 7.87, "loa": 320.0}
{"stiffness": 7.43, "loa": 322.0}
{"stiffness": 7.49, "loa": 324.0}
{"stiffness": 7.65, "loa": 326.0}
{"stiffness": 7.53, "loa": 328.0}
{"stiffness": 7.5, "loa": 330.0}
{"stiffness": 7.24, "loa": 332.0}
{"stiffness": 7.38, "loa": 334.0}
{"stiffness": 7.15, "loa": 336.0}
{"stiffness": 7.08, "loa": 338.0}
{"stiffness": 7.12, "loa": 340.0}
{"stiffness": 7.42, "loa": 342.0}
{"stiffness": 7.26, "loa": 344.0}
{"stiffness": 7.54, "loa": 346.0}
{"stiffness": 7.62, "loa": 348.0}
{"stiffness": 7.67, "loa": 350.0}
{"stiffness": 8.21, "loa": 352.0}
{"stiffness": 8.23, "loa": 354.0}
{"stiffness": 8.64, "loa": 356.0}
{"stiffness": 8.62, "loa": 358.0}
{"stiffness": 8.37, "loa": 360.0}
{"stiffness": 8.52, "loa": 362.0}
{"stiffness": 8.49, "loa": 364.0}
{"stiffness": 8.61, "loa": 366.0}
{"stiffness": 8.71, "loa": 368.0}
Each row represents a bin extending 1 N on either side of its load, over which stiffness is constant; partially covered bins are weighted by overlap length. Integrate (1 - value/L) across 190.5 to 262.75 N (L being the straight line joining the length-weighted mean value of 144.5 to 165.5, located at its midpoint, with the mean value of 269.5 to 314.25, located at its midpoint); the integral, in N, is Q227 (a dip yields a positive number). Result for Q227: 7.2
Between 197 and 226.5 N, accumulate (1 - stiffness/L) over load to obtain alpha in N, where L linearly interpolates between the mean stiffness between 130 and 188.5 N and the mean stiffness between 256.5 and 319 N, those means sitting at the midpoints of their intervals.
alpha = 3.3 N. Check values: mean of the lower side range 8.06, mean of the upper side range 7.32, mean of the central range 6.9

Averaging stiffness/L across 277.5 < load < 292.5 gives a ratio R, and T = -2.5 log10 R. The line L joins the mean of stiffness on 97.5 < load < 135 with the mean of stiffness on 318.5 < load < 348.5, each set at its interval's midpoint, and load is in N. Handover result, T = 0.09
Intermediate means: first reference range 8.39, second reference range 7.42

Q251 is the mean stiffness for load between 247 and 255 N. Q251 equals 8.11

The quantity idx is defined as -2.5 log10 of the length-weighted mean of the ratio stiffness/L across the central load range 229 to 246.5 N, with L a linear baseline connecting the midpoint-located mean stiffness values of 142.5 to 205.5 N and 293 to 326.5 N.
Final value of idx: 0.37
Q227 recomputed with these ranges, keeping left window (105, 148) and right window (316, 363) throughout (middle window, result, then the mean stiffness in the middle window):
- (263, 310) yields 4.27 N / 7.15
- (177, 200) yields 0.55 N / 7.96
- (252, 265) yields -0.09 N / 8.01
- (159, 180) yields 0.01 N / 8.21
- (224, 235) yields 6.06 N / 3.61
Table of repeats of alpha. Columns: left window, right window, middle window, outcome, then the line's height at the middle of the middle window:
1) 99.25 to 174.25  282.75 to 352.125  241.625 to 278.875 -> 0.48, 7.67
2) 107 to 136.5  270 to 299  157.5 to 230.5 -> 4.68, 7.82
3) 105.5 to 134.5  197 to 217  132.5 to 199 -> -0.65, 7.97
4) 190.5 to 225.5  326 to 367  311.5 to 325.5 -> 0.07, 7.68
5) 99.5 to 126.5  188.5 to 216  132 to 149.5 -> 0.17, 8.22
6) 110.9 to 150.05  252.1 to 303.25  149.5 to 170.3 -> 0.26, 8.12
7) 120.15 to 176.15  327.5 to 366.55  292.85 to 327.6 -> 1.75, 7.87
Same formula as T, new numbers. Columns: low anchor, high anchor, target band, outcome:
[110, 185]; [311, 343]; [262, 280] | 0.09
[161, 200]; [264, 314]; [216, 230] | 0.45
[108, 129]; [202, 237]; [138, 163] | -0.04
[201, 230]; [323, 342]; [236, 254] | -0.11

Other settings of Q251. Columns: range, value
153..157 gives 7.66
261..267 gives 7.5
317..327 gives 7.66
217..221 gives 6.44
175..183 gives 8.16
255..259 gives 8.23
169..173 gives 8.23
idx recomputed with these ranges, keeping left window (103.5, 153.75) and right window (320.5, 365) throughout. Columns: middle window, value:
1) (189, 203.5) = 0.03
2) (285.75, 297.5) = 0.07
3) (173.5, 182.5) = 0.00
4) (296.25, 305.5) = 0.09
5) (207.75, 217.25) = 0.09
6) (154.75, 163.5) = 0.04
